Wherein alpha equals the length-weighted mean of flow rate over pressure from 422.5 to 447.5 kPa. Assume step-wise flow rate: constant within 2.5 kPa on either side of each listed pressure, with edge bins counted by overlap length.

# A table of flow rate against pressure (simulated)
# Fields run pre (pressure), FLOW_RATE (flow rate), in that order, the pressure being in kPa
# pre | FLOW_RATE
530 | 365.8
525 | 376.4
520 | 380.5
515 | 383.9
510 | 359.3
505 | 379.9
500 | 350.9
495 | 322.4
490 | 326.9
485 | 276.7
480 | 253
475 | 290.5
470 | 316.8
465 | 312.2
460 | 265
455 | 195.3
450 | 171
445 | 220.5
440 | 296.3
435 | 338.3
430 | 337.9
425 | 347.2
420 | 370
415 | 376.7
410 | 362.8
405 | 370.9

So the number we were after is 308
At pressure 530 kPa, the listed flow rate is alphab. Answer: 365.8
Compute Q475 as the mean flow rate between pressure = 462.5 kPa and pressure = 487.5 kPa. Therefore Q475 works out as 290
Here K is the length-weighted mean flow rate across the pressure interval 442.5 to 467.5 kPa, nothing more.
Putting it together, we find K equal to 233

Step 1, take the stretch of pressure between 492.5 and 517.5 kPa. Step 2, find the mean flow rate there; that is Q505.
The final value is 359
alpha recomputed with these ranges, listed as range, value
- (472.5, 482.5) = 272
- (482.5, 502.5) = 319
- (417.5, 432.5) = 352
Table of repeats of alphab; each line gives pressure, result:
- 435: 338.3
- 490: 326.9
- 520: 380.5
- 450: 171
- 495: 322.4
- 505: 379.9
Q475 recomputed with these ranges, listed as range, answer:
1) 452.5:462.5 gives 230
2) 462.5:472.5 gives 314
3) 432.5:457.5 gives 244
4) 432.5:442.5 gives 317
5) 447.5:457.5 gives 183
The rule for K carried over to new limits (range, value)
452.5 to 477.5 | 276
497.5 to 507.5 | 365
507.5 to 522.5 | 375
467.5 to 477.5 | 304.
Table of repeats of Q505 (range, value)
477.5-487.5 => 265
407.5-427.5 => 364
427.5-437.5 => 338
